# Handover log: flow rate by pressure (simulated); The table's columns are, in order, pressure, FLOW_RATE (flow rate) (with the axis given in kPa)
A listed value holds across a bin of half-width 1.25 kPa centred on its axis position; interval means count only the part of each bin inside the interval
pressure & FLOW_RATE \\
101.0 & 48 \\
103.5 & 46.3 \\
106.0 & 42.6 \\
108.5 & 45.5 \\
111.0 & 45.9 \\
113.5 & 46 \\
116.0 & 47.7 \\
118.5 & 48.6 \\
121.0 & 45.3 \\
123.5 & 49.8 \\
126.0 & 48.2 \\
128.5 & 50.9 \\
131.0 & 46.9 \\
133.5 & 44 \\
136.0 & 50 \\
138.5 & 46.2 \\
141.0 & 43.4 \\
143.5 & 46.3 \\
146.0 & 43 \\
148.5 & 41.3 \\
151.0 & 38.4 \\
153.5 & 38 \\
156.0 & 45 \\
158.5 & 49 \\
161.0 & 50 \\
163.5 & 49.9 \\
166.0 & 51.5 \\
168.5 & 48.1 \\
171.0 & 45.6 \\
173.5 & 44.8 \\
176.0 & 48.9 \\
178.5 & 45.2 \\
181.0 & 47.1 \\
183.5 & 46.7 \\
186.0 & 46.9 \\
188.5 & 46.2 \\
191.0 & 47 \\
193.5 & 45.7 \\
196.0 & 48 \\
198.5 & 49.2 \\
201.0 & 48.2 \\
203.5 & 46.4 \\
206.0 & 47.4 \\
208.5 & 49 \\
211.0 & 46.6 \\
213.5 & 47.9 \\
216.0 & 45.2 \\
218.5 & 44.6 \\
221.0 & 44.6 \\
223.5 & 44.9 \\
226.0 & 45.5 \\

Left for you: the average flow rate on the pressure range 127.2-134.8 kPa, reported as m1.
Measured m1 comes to 47.3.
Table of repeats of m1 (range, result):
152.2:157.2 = 41.4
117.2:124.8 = 47.9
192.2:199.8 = 47.6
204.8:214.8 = 47.7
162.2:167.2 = 50.7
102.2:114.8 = 45.3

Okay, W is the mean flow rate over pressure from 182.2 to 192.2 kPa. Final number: 46.7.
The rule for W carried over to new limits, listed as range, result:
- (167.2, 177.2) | 46.9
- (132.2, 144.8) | 46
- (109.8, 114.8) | 46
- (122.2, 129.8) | 49.6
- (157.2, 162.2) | 49.4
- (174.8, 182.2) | 47.1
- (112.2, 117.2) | 46.8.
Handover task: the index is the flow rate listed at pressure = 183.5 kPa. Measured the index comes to 46.7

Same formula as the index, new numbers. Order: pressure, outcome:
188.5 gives 46.2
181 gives 47.1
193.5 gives 45.7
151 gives 38.4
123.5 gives 49.8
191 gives 47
